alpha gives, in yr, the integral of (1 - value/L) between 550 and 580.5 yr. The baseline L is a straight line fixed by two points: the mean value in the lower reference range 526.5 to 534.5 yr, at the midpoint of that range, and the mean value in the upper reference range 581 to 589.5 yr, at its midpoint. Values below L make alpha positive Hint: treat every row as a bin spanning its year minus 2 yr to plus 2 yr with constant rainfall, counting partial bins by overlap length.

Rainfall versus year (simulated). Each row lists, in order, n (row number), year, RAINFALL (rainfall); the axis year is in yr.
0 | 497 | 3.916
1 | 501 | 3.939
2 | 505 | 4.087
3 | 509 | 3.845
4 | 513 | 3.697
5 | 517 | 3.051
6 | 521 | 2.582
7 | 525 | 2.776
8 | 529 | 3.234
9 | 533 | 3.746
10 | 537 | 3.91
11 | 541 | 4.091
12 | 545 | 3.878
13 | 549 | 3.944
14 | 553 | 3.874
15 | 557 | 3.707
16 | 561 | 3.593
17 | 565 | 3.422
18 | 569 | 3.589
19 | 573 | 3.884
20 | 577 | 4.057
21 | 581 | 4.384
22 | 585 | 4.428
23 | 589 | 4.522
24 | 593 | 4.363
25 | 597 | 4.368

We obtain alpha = 2.2 yr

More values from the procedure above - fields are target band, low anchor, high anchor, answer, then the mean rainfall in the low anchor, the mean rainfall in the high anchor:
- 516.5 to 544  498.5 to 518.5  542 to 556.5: 3.2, 3.75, 3.89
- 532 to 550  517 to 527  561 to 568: -4.9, 2.75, 3.49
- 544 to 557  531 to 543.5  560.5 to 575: -0.3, 3.91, 3.62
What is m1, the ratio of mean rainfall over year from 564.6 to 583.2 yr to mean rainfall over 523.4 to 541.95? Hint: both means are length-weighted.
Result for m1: 1.1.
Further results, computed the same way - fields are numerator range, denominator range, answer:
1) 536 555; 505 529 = 1.21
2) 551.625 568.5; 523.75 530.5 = 1.21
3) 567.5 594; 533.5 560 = 1.08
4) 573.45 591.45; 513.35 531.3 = 1.44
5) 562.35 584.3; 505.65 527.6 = 1.20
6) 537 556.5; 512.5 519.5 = 1.21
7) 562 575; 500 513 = 0.93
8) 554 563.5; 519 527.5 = 1.35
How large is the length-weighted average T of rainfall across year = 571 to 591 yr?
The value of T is 4.25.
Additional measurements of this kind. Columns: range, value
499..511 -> 3.96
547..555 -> 3.91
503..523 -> 3.45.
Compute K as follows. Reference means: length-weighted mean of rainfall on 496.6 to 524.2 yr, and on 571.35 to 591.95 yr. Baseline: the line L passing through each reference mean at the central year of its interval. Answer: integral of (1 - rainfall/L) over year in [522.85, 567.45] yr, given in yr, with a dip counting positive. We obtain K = 2.8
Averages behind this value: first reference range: 3.53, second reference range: 4.27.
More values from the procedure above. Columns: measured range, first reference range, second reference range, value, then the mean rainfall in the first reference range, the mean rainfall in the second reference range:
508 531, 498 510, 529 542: 4.23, 3.96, 3.8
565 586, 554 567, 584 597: 0.15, 3.6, 4.43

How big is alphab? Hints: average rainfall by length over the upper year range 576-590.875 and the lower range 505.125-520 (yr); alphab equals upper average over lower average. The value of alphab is 1.23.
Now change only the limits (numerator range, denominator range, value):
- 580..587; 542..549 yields 1.12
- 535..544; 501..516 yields 1.04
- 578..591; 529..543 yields 1.16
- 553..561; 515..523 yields 1.32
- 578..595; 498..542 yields 1.24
